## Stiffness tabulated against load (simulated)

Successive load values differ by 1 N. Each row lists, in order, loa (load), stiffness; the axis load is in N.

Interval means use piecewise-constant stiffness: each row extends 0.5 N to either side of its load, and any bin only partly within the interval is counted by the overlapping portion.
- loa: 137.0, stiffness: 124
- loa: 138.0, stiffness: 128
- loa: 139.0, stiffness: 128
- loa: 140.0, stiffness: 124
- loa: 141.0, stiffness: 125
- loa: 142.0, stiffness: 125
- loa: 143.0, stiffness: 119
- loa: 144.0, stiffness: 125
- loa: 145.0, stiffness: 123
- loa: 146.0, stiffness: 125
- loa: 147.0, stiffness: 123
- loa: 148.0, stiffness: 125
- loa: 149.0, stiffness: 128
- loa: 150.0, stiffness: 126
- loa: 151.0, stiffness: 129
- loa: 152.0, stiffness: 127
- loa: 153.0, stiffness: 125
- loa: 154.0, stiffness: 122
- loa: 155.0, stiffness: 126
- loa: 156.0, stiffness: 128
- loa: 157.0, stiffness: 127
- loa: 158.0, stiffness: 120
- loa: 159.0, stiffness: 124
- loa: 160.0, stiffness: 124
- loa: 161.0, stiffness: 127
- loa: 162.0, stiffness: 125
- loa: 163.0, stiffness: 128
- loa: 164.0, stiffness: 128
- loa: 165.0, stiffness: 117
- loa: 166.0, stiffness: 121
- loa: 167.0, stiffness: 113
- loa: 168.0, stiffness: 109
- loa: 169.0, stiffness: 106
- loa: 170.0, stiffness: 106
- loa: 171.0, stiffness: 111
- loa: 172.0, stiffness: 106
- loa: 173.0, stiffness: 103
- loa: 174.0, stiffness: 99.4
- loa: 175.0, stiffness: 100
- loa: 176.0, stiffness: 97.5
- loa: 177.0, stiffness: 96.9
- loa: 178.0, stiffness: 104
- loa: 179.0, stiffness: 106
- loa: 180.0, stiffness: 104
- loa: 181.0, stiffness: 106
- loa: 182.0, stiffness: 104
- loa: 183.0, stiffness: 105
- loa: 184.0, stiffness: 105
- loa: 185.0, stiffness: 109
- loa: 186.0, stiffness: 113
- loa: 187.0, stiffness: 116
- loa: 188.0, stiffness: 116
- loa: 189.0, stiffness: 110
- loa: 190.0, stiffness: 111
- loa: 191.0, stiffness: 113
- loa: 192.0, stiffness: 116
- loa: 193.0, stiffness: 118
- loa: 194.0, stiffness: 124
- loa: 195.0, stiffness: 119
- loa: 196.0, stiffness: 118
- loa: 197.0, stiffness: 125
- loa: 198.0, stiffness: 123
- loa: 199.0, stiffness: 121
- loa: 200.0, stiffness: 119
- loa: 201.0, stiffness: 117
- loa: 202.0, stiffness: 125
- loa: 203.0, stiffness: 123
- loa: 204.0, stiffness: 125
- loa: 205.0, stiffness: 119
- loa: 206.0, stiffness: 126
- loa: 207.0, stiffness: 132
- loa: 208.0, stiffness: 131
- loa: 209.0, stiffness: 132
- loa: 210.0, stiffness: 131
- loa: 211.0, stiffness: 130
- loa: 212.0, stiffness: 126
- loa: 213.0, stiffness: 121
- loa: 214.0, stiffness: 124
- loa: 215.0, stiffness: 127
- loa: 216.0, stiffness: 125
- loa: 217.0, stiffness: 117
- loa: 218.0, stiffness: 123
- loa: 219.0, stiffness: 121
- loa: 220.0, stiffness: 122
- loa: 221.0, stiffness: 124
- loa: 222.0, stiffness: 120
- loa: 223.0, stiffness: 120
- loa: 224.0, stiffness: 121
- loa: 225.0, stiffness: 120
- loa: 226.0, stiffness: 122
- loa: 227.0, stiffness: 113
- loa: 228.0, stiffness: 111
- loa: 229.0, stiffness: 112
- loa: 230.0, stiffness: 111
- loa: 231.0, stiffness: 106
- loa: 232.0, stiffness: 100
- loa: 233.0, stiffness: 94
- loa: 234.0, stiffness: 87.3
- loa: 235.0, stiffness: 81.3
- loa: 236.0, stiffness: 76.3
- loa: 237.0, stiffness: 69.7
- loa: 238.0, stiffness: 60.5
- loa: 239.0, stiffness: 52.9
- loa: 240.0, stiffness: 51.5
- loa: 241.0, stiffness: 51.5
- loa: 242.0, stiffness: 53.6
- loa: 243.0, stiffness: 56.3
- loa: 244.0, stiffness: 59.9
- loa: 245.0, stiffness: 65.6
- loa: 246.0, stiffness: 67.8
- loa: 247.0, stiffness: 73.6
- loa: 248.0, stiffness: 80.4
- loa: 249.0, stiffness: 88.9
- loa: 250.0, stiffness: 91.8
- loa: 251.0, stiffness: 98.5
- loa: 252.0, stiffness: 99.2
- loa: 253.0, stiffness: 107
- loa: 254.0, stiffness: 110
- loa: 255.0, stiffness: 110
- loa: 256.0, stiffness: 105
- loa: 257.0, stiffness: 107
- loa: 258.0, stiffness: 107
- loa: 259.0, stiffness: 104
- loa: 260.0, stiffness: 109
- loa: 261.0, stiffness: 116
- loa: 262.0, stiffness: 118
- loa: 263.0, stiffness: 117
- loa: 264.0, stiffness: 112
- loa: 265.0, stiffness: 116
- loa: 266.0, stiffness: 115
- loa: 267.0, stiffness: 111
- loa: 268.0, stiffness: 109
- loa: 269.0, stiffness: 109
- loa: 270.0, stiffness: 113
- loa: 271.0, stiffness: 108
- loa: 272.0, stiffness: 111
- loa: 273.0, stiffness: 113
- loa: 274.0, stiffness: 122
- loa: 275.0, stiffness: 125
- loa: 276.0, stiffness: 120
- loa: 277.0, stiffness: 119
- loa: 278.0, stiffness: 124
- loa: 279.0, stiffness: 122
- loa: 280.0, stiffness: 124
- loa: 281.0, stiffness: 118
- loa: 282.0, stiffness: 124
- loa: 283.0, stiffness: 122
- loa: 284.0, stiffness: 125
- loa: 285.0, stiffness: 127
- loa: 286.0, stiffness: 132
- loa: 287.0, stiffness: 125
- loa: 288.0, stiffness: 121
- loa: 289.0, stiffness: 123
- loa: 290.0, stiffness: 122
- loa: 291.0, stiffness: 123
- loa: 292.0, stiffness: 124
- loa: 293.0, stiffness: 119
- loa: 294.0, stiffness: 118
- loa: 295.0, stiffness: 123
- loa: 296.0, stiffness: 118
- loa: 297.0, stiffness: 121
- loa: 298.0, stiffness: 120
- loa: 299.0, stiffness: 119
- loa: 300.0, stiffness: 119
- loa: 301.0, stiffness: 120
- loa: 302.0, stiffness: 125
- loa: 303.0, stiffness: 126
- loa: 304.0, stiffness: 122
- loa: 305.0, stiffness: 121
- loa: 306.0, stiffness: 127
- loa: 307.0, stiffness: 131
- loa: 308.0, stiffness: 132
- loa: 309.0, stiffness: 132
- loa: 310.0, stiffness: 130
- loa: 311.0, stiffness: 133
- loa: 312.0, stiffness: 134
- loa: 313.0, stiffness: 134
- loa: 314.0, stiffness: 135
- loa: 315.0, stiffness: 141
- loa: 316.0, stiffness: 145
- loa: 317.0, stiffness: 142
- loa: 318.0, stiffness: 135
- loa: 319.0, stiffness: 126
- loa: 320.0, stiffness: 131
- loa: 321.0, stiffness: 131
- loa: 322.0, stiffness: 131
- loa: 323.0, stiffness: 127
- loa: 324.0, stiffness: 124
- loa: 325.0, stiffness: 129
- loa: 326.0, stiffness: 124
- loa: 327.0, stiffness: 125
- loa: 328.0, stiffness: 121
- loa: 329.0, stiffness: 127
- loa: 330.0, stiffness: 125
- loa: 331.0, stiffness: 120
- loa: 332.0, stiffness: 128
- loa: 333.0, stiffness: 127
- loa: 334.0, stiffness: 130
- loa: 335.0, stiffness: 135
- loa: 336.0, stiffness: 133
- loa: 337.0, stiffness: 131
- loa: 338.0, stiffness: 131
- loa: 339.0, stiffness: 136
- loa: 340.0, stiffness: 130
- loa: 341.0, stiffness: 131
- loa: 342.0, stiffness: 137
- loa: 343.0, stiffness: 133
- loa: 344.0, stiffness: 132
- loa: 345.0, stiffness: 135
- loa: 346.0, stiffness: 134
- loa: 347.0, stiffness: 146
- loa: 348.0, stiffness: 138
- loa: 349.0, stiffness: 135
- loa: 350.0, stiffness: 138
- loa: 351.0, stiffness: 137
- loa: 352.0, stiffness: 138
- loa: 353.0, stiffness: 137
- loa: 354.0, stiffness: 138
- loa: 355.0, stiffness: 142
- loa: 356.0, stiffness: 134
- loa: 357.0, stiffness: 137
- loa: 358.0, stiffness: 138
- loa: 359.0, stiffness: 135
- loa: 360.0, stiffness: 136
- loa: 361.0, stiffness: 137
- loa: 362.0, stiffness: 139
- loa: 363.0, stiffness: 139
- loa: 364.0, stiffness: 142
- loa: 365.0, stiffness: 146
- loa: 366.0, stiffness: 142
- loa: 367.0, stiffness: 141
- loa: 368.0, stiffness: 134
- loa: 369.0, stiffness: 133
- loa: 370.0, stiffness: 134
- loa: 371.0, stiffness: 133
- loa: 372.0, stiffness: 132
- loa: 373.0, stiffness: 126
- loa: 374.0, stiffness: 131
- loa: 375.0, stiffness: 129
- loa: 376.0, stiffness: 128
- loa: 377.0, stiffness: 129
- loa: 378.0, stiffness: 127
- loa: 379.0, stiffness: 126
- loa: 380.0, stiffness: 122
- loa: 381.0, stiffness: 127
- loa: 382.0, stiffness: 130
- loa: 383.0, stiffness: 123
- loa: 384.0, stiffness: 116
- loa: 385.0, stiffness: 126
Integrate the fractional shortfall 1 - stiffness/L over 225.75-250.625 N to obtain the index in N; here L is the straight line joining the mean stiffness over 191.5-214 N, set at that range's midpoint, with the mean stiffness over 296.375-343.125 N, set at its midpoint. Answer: 8.7 N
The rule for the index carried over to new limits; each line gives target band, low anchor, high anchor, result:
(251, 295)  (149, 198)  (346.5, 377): 3.53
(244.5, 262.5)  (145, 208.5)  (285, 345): 3.72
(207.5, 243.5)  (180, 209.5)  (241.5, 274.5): 1.80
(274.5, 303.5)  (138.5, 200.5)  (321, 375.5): 1.26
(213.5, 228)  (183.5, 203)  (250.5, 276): -0.81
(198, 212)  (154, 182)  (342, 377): -0.90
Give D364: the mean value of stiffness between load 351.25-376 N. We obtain 136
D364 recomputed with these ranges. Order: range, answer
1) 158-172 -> 118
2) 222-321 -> 111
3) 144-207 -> 117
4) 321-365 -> 133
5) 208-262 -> 101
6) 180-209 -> 117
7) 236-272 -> 92.2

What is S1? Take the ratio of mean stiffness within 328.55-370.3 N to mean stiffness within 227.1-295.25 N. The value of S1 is 1.31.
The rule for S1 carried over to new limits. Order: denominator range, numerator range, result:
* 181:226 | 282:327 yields 1.06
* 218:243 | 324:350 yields 1.37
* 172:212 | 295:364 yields 1.14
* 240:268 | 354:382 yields 1.43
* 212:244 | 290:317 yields 1.27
